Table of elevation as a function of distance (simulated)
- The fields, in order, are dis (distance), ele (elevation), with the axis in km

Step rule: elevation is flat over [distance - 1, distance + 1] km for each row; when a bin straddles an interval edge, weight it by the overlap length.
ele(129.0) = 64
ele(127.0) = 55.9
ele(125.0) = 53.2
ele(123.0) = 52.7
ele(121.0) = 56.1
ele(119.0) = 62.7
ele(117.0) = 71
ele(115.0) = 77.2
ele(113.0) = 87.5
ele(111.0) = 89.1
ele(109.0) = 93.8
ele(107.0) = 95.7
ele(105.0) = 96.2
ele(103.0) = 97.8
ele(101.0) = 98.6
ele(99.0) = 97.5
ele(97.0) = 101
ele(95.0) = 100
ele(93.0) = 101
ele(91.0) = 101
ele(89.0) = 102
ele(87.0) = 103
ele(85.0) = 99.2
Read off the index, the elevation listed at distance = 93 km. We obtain 101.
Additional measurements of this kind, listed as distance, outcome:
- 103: 97.8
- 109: 93.8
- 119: 62.7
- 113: 87.5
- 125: 53.2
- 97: 101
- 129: 64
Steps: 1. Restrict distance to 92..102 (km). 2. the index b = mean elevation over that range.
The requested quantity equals 99.6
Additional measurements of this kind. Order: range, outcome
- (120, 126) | 54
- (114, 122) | 66.8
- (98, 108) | 97.2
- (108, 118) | 83.7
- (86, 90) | 102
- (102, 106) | 97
